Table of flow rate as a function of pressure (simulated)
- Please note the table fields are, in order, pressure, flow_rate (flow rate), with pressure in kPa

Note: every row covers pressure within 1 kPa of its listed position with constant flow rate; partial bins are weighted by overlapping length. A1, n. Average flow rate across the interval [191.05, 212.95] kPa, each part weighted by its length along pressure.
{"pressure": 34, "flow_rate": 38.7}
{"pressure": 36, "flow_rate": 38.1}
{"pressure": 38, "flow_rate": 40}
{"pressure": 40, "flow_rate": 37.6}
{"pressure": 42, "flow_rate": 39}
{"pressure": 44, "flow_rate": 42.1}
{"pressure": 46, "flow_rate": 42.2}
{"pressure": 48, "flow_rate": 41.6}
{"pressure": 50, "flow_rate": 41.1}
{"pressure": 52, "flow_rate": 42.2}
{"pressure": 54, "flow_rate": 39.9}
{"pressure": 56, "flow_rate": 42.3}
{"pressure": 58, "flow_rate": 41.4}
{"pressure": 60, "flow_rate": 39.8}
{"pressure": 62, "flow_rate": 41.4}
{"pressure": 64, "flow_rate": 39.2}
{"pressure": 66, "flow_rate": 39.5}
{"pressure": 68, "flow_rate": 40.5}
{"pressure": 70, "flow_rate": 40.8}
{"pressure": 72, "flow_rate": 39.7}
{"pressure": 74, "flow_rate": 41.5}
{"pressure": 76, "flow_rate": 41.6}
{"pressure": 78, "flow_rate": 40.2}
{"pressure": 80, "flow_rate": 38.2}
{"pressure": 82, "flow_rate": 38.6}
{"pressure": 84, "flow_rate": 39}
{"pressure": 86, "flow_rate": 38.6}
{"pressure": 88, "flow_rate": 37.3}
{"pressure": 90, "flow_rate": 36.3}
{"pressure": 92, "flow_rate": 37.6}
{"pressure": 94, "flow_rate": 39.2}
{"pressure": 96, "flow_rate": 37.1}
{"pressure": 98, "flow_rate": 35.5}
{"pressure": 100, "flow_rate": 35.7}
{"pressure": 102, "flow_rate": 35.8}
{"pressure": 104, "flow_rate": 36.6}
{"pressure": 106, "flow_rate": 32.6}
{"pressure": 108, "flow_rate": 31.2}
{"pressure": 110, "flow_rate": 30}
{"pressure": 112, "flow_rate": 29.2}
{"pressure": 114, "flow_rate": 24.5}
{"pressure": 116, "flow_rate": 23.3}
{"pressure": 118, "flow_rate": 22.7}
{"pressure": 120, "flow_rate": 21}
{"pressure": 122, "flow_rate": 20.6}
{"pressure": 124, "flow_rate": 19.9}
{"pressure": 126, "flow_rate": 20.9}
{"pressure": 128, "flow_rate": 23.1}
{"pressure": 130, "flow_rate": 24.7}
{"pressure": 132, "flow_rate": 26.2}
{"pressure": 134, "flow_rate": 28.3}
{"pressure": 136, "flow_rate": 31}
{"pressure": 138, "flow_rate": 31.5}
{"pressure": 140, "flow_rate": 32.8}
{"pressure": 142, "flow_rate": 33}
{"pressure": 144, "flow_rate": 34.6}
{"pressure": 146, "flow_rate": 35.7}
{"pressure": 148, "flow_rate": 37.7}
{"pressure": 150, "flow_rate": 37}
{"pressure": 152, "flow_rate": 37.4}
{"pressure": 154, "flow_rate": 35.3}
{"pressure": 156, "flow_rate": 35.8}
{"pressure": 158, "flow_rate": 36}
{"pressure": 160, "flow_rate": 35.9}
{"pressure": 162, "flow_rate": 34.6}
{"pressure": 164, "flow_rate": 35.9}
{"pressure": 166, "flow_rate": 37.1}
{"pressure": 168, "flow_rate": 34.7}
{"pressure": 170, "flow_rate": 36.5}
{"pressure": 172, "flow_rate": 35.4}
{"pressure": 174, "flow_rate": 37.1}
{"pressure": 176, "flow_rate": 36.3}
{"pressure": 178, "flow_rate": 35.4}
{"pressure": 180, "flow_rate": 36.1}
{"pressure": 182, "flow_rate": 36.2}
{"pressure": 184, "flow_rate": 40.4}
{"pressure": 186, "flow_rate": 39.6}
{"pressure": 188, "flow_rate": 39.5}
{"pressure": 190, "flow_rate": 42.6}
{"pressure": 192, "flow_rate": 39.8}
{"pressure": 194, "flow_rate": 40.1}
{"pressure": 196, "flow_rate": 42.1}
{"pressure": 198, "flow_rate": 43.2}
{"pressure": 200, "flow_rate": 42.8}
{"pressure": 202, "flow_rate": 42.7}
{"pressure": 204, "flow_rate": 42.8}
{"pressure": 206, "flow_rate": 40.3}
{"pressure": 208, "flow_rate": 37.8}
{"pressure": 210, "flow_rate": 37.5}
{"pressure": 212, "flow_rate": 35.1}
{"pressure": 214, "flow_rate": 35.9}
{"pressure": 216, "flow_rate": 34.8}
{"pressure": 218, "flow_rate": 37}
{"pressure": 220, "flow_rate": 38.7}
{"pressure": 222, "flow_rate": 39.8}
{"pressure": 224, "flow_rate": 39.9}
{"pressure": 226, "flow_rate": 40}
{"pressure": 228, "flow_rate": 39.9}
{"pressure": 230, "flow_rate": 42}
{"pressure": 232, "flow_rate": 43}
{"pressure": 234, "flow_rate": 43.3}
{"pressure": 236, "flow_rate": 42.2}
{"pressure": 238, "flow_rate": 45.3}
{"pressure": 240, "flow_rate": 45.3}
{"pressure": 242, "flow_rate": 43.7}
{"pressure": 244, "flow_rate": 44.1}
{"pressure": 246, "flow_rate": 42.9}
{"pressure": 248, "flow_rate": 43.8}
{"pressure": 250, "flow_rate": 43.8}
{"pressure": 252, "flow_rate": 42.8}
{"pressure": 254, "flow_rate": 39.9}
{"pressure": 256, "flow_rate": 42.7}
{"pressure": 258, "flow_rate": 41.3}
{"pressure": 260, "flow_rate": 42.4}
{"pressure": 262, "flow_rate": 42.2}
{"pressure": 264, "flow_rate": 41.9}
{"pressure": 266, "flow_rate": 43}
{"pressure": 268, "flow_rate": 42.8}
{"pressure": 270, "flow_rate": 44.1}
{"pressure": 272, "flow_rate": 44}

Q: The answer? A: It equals 40.4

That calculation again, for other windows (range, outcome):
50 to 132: 34.5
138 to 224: 37.6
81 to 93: 37.9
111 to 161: 29.5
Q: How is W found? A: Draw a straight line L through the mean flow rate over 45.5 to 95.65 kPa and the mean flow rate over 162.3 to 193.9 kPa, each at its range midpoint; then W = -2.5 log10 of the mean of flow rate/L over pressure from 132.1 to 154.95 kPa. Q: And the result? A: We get 0.14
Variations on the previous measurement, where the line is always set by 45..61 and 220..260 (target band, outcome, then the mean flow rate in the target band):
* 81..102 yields 0.11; 37.4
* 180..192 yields 0.07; 39.4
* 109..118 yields 0.50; 26.3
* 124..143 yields 0.45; 27.5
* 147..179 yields 0.16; 36.1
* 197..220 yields 0.08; 39.1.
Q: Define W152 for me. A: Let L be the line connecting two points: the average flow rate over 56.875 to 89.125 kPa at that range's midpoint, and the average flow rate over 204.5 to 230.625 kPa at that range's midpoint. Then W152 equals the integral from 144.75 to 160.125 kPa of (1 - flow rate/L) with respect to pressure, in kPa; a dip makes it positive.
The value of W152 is 1.1 kPa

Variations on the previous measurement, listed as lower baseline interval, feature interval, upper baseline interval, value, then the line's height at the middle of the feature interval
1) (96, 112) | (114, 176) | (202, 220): 7.61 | 35.4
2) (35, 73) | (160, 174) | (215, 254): 1.83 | 41.2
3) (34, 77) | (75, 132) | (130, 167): 8.56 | 37.1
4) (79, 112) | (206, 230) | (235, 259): 2.10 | 41.8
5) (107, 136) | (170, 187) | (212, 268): -2.15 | 32.9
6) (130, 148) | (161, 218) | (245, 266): -3.18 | 36.3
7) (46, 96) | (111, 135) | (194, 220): 9.66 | 39.7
